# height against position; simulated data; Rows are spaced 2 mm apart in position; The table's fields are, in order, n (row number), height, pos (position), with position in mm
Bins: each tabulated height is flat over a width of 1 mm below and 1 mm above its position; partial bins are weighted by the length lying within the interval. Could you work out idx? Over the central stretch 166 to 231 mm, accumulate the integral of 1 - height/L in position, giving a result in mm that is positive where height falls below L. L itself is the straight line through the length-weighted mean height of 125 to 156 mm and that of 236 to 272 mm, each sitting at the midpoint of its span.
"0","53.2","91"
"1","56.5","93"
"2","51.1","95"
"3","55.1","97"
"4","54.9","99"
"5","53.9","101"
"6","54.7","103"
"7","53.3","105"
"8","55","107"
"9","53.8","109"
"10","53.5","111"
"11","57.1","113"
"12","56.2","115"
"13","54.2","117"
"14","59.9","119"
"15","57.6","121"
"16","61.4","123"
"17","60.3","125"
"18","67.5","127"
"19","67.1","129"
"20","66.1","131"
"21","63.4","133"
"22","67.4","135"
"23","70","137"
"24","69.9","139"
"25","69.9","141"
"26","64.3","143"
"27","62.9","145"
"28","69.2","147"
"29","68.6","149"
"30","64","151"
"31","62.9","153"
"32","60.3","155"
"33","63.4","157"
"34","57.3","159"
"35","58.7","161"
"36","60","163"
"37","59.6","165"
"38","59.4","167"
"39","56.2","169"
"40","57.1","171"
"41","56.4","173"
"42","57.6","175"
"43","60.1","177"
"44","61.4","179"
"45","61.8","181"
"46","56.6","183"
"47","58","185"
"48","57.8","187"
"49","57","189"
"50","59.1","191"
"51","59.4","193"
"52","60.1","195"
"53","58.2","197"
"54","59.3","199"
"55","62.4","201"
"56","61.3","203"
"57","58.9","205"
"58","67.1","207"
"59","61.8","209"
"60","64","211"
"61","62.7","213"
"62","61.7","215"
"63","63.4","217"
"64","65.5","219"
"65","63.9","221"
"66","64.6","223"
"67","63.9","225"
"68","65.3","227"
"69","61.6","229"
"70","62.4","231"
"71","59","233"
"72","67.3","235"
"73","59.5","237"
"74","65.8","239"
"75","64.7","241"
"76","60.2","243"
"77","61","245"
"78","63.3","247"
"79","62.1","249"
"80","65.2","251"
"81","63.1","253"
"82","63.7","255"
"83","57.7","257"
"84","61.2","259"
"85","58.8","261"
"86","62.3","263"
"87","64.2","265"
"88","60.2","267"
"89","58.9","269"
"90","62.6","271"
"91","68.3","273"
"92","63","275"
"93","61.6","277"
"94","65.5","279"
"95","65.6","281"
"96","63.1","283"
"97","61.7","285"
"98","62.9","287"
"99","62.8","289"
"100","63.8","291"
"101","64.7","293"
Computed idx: 3.19 mm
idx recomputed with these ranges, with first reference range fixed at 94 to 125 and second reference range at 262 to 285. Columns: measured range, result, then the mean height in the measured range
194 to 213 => -0.50 mm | 61.5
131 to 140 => -1.70 mm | 67.5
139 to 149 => -1.73 mm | 67.1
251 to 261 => 0.13 mm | 61.5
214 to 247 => -1.06 mm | 63.1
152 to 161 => -0.46 mm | 60.7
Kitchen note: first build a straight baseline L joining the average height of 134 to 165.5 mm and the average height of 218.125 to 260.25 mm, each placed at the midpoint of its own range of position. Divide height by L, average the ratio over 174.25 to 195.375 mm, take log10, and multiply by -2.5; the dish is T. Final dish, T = 0.08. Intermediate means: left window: 64.3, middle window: 59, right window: 62.9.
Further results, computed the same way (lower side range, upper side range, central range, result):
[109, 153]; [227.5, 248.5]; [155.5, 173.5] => 0.07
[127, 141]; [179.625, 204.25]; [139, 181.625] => 0.04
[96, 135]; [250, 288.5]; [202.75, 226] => -0.04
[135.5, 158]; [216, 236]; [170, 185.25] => 0.11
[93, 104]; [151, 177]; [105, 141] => -0.09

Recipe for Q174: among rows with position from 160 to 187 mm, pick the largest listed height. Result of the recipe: 61.8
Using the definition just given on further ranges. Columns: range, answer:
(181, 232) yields 67.1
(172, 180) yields 61.4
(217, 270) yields 67.3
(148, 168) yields 68.6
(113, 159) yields 70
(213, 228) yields 65.5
